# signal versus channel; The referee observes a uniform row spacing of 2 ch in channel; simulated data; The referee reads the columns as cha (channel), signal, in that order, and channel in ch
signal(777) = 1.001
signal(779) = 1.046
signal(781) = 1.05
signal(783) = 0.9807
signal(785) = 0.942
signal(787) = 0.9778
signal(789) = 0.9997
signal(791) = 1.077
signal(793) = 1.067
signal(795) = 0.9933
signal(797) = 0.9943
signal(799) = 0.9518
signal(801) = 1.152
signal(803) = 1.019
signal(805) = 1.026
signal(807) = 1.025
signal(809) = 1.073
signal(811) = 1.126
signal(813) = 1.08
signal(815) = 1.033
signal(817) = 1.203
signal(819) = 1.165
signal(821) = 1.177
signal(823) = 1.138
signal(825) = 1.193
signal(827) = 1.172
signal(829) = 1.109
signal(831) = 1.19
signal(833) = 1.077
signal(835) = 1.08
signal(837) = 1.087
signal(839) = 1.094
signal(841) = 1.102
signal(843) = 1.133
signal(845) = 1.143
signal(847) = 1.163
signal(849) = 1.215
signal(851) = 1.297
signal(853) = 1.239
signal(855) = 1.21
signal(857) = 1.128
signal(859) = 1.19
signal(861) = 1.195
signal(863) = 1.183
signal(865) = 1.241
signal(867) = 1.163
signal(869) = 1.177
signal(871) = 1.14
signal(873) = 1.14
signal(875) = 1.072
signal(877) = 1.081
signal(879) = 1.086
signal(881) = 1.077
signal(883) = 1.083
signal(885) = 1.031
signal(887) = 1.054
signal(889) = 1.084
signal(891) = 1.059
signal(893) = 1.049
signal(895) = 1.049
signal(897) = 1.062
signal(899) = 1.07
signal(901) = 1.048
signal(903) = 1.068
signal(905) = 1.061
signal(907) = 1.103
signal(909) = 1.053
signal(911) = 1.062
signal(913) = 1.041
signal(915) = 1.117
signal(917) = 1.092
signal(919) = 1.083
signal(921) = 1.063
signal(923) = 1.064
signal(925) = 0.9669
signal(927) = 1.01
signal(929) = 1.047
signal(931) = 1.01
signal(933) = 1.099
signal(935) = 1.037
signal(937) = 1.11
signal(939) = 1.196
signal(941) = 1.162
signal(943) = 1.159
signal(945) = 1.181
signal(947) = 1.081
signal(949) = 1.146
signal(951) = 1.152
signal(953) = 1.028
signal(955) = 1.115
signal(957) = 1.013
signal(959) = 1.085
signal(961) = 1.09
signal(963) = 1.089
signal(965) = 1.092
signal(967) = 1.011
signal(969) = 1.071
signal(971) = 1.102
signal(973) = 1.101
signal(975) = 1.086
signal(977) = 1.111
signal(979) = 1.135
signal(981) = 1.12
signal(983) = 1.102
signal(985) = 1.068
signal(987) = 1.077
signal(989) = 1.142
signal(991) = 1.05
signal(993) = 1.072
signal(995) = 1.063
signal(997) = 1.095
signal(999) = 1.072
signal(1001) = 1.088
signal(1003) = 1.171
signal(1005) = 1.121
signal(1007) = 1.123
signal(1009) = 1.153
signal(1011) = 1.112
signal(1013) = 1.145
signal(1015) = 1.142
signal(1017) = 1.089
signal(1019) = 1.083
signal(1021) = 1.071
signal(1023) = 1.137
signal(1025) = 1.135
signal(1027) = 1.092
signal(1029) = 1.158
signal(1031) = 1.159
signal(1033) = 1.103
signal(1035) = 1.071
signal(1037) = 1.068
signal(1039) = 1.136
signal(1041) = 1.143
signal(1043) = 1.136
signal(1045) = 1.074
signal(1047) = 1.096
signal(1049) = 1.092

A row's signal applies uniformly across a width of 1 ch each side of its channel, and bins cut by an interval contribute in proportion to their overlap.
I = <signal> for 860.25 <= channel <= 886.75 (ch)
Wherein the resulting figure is 1.13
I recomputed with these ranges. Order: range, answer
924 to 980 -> 1.09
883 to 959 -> 1.08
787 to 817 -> 1.05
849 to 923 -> 1.11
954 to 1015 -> 1.1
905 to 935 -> 1.06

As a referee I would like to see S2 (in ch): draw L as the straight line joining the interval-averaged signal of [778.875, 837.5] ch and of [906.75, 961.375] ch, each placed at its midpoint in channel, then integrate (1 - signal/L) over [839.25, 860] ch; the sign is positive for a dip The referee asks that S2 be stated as -2.0 ch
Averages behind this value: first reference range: 1.07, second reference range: 1.08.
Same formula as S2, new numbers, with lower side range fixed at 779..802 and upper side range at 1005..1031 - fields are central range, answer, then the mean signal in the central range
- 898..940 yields 0.38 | 1.07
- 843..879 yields -4.16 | 1.17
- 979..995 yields 0.23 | 1.09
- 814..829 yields -1.73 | 1.15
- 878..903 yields 0.02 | 1.06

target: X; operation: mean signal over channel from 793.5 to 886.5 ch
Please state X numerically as 1.12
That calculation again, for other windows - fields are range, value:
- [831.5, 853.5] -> 1.15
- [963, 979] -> 1.09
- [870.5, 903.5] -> 1.07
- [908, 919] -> 1.07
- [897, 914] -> 1.06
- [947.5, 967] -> 1.09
